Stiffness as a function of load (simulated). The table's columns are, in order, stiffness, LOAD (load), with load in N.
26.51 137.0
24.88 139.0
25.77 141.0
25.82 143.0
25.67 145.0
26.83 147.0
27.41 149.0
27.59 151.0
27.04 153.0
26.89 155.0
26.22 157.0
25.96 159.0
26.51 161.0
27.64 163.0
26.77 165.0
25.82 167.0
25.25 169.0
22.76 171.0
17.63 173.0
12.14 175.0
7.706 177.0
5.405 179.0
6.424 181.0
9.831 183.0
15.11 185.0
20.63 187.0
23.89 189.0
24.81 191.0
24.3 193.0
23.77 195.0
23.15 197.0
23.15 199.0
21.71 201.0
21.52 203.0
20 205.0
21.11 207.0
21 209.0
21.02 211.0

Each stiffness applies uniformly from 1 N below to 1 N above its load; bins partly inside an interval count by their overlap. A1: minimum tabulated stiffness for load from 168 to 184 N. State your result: 5.405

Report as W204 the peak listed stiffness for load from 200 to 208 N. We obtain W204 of 21.71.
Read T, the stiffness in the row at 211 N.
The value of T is 21.02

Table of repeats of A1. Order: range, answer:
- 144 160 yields 25.67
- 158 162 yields 25.96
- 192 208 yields 20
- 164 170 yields 25.25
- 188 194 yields 23.89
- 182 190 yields 9.831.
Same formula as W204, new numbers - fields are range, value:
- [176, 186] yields 15.11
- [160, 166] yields 27.64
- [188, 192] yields 24.81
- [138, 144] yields 25.82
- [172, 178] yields 17.63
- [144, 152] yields 27.59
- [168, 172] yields 25.25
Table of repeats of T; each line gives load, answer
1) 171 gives 22.76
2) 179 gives 5.405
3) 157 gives 26.22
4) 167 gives 25.82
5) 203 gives 21.52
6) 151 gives 27.59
